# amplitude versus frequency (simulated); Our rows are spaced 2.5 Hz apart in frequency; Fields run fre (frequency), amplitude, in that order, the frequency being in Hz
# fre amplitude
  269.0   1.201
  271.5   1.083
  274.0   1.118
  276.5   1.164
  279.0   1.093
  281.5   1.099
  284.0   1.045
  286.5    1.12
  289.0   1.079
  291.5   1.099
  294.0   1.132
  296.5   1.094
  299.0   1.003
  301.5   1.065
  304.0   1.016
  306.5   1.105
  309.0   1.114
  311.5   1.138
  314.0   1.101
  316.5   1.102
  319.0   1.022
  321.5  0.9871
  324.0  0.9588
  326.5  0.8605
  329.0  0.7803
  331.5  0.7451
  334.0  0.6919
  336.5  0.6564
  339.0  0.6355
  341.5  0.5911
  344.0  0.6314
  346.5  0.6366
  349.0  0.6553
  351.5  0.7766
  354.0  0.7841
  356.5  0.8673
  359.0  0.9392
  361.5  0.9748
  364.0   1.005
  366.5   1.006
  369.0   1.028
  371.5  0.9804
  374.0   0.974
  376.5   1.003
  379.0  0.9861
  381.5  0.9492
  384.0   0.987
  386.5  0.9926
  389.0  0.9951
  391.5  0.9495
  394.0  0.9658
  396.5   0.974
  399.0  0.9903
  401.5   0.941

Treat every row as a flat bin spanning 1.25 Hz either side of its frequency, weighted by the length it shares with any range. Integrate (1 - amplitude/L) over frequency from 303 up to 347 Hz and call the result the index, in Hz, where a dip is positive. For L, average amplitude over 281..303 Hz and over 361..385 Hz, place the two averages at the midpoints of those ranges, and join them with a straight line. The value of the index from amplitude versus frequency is 7.0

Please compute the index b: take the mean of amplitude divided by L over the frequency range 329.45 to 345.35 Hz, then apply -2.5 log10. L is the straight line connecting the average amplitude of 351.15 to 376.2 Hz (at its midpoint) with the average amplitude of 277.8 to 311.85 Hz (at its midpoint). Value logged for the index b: 0.44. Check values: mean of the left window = 1.08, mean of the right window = 0.942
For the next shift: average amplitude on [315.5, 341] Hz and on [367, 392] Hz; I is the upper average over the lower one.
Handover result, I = 1.2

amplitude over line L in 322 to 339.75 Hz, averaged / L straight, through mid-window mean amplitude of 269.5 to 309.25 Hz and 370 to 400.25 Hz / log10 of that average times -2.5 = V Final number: 0.32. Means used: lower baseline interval 1.09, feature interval 0.774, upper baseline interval 0.979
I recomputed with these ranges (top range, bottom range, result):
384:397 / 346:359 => 1.27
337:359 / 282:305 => 0.66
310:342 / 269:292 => 0.79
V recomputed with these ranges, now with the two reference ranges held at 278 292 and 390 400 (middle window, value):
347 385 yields 0.09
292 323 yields -0.01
